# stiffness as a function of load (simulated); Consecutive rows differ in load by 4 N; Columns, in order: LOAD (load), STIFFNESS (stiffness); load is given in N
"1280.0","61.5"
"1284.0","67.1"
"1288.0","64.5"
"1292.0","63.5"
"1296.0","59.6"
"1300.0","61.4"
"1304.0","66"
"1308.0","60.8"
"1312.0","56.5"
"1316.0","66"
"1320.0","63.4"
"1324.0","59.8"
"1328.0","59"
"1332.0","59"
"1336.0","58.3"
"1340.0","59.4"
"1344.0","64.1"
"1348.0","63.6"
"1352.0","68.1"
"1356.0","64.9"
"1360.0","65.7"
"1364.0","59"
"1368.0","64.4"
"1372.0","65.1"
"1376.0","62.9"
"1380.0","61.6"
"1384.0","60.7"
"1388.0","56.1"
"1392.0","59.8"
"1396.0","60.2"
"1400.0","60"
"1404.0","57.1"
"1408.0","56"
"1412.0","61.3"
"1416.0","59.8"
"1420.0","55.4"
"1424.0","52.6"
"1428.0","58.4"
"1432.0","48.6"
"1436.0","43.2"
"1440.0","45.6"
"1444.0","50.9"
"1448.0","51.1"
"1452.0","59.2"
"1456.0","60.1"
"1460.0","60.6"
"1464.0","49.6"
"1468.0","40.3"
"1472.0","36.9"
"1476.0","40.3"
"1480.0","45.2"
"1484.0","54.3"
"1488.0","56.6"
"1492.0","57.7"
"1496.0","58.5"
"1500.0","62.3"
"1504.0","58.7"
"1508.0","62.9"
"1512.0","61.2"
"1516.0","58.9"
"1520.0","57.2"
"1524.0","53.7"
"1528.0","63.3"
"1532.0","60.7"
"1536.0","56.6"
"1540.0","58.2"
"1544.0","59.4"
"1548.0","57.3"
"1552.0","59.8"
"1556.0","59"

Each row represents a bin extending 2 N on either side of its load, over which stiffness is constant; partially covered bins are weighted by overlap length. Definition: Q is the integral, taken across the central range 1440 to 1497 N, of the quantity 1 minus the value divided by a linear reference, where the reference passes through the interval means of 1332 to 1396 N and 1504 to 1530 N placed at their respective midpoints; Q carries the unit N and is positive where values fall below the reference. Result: 8.6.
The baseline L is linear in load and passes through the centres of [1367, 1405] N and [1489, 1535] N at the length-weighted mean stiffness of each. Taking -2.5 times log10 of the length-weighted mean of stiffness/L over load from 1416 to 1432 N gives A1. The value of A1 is 0.098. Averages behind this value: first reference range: 60.8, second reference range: 59.4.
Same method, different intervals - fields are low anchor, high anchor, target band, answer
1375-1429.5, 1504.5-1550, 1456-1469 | 0.12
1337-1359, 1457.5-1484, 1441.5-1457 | -0.11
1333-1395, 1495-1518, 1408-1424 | 0.07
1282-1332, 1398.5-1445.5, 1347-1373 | -0.11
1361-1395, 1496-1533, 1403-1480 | 0.17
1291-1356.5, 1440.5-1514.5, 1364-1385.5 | -0.06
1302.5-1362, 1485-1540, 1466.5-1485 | 0.36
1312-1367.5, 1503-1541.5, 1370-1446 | 0.08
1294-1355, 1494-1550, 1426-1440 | 0.22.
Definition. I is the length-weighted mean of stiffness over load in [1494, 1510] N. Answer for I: 60.6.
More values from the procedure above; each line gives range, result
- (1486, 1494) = 57.2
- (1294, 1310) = 62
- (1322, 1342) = 59.1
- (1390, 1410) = 58.6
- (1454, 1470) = 52.7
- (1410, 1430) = 57.5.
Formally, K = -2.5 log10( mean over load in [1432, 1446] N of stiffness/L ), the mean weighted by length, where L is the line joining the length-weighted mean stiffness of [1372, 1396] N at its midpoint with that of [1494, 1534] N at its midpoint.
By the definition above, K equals 0.27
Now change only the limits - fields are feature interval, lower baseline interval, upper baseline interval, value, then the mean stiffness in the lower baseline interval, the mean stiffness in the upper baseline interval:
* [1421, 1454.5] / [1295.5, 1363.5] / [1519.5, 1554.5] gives 0.171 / 62.1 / 58.5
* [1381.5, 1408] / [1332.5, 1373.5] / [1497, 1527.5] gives 0.060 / 63.1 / 59.4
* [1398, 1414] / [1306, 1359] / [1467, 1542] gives 0.007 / 61.8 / 55.1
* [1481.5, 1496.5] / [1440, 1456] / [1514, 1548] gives -0.005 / 53.5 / 58.4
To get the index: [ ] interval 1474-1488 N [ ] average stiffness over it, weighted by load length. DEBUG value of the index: 48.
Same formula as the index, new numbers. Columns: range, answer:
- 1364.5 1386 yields 62.7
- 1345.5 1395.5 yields 62.6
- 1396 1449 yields 54.1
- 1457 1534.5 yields 54.8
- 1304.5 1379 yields 62.3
